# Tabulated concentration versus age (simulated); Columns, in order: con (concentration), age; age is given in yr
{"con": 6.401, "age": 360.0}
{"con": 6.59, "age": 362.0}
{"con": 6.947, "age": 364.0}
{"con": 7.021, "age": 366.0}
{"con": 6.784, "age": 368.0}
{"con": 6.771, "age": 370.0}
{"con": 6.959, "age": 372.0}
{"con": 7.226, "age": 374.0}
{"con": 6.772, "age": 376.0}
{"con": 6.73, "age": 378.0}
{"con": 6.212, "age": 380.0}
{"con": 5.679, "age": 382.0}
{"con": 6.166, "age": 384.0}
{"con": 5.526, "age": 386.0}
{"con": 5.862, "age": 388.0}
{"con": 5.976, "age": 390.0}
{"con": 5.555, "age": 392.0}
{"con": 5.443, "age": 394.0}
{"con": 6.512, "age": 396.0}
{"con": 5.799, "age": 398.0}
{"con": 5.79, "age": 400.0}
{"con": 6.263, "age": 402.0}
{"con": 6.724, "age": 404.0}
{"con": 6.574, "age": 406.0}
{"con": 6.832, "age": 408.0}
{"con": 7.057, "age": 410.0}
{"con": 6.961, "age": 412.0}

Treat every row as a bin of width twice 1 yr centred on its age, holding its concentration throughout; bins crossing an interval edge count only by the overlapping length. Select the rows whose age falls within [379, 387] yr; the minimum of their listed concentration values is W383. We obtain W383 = 5.526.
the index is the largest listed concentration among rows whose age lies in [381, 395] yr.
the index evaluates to 6.166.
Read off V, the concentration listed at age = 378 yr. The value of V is 6.73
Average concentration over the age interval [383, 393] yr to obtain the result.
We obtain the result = 5.82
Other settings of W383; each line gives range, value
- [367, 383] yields 5.679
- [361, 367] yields 6.59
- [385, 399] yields 5.443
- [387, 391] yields 5.862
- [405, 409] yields 6.574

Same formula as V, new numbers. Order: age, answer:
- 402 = 6.263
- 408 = 6.832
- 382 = 5.679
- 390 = 5.976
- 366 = 7.021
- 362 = 6.59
